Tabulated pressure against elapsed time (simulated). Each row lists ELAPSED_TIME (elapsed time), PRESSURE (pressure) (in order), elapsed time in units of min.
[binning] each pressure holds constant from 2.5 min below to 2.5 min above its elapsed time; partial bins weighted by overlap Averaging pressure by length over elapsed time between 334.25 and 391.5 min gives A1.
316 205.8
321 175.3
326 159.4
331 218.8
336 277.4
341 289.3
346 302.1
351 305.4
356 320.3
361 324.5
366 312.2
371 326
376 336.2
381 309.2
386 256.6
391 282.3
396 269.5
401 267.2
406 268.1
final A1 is 305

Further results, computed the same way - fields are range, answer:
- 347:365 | 315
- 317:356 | 250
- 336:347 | 291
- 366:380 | 325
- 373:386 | 310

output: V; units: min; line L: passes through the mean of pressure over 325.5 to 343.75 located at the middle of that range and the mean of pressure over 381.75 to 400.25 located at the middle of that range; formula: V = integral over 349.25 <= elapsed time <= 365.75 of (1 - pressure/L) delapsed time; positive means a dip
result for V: -3.8 min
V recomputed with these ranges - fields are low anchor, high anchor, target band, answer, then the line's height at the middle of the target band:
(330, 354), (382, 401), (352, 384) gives -4.9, 277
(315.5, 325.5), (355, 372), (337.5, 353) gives -2.2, 261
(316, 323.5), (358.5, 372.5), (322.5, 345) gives -0.8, 227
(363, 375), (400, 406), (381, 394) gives 0.7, 292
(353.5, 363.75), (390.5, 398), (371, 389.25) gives -0.6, 293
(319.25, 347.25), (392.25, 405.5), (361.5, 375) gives -3.6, 254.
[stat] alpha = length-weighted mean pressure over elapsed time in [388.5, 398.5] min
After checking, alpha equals 276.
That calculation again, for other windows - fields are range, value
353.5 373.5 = 321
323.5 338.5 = 219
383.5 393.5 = 269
